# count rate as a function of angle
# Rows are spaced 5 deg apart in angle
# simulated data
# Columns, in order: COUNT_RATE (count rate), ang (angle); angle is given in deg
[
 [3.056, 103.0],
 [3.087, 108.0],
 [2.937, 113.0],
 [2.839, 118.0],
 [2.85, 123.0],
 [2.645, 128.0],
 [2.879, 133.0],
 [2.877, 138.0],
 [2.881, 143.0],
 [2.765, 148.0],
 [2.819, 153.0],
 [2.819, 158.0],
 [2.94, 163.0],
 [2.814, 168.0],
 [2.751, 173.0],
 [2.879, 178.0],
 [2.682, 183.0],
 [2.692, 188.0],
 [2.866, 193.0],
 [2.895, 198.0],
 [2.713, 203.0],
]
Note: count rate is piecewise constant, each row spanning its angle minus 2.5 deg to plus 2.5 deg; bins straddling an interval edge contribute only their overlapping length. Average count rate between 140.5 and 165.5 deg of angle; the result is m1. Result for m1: 2.84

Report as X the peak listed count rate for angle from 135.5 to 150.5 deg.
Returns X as 2.881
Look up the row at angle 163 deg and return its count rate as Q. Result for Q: 2.94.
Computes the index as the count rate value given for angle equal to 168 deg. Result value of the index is 2.814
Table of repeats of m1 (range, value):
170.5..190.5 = 2.75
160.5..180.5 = 2.85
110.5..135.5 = 2.83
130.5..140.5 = 2.88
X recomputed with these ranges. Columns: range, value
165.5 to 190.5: 2.879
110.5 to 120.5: 2.937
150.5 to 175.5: 2.94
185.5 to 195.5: 2.866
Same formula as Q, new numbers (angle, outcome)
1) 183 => 2.682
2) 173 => 2.751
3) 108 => 3.087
